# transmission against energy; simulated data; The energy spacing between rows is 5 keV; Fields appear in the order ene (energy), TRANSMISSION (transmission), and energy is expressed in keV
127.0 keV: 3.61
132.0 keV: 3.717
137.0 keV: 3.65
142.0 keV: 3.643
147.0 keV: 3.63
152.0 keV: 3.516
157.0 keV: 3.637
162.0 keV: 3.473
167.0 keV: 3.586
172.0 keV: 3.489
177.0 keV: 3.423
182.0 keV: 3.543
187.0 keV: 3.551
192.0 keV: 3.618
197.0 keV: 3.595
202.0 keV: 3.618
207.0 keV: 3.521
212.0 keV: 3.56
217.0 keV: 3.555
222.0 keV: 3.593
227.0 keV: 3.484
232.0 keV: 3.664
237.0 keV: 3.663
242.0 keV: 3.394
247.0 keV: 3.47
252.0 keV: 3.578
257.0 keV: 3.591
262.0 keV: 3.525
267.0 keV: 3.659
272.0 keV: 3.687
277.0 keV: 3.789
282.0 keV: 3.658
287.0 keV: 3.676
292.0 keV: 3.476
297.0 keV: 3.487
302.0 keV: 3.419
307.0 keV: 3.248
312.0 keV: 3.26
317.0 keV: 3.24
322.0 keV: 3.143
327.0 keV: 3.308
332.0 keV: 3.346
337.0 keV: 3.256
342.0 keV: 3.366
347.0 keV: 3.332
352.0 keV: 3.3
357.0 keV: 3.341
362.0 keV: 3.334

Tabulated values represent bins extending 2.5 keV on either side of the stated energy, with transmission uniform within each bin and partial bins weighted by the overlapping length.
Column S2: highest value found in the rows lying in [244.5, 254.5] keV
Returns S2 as 3.578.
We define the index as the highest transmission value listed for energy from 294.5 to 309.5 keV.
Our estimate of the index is 3.487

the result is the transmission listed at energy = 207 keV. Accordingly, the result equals 3.521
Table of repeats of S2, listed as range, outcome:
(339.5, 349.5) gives 3.366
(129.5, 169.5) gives 3.717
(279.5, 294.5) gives 3.676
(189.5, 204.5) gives 3.618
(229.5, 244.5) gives 3.664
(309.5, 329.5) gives 3.308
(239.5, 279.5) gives 3.789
